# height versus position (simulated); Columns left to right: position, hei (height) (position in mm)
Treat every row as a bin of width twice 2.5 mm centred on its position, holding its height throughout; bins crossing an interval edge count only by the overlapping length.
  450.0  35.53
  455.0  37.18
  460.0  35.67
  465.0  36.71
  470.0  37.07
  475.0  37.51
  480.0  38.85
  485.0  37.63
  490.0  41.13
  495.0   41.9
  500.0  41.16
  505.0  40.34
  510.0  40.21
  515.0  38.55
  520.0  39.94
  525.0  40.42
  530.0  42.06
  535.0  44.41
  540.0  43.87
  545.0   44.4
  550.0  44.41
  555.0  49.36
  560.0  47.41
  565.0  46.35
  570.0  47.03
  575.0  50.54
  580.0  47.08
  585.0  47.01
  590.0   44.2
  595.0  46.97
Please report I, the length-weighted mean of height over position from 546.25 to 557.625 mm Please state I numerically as 46.6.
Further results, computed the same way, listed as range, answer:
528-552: 43.9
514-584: 44.9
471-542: 40.5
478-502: 40.1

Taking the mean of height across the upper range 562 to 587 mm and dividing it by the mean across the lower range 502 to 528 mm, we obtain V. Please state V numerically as 1.2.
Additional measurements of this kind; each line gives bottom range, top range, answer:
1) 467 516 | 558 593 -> 1.19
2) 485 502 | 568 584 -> 1.18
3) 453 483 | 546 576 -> 1.27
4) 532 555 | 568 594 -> 1.05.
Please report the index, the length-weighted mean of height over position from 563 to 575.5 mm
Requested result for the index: 47.6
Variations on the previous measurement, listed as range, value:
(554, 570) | 47.4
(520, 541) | 42.3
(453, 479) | 36.9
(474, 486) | 38.1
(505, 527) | 39.8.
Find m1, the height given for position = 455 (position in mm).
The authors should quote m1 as 37.18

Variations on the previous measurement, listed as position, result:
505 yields 40.34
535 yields 44.41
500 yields 41.16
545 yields 44.4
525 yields 40.42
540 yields 43.87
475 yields 37.51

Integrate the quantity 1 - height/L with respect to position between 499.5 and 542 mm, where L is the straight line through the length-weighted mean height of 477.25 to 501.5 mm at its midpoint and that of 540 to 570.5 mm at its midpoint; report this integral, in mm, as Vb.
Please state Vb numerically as 1.8 mm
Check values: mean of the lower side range 40.1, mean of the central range 41.2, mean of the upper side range 46.2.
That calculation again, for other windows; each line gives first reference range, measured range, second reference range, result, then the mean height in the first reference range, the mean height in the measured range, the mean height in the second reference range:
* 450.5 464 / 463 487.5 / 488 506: 0.60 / 36.3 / 37.6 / 41.2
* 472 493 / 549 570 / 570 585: -0.29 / 38.8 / 47.1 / 48.2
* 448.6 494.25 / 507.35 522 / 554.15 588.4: 0.85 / 37.7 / 39.6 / 47.7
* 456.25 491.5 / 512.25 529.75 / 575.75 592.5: 0.65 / 37.7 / 40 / 46.6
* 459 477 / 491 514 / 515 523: -1.26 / 36.8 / 40.8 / 39.5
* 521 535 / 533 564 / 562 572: -0.96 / 41.7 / 45.7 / 46.7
